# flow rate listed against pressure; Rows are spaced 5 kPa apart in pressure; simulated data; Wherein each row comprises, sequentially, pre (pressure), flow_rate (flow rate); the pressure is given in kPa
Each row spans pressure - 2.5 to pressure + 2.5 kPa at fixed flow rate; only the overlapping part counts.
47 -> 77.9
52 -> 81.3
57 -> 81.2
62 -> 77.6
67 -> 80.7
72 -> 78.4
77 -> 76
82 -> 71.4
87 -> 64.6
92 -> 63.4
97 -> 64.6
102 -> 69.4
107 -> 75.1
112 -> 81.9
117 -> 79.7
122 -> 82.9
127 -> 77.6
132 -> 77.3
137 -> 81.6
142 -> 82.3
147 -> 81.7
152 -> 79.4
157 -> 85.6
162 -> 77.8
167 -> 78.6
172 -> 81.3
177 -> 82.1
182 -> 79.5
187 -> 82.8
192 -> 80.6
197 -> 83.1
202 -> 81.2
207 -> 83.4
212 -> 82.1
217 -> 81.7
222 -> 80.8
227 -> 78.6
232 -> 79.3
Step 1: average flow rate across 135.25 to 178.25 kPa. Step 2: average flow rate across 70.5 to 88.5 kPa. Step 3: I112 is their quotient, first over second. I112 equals 1.12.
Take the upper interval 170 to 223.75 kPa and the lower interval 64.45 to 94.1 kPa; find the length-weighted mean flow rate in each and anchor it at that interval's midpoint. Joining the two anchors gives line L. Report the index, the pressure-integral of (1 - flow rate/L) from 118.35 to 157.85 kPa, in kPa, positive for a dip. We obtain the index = -1.9 kPa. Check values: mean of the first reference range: 72.5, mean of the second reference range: 81.7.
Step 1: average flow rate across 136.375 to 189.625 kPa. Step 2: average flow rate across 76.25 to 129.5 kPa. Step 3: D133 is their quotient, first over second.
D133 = 1.11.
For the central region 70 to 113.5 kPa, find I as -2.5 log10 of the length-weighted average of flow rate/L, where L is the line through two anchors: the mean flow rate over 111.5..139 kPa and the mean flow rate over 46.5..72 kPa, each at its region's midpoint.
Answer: 0.12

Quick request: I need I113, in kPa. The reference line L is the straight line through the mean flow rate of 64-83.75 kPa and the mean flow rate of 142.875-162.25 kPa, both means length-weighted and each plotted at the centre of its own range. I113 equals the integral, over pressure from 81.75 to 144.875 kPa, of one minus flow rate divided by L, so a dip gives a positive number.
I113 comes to 3.5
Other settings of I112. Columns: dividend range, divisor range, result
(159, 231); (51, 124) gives 1.08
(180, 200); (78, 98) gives 1.22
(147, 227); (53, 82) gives 1.04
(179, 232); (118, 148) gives 1.01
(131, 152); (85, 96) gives 1.26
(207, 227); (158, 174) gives 1.02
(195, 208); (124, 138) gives 1.05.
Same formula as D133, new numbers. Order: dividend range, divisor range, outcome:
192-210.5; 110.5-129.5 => 1.02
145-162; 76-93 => 1.19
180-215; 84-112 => 1.19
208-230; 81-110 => 1.19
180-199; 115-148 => 1.01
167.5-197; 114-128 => 1.01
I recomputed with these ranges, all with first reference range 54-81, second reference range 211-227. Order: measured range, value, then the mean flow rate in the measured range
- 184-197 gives -0.02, 81.9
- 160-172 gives 0.02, 78.9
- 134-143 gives -0.03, 81.6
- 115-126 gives -0.02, 80.9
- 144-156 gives -0.02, 81.3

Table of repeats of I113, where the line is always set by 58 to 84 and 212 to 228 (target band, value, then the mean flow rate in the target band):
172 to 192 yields -0.4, 81.3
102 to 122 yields 0.0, 78.2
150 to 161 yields -0.4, 82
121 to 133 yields -0.1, 79.1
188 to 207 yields -0.4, 82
